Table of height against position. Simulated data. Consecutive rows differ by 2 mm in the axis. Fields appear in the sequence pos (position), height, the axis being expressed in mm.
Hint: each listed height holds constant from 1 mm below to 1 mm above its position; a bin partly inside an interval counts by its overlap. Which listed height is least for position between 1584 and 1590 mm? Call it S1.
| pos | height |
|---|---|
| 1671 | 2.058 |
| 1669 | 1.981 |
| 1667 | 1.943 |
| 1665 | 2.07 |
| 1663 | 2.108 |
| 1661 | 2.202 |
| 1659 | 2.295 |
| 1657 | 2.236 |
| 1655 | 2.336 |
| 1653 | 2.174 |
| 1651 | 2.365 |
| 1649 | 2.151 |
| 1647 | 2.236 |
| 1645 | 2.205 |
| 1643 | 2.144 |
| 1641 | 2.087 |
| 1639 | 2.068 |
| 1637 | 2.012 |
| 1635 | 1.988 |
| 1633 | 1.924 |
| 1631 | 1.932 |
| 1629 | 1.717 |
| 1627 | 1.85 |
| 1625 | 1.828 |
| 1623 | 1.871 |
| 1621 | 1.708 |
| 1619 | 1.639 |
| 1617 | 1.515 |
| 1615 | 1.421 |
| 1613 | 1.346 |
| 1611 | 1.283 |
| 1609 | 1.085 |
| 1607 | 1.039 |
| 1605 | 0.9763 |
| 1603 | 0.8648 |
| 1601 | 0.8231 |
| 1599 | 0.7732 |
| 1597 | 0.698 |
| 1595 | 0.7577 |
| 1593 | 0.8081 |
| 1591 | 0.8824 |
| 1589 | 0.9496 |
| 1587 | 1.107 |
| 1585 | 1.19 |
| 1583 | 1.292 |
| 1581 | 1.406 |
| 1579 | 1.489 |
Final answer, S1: 0.9496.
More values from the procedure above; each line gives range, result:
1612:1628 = 1.346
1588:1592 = 0.8824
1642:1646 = 2.144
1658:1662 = 2.202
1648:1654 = 2.151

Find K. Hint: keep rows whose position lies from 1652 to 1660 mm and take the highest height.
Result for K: 2.336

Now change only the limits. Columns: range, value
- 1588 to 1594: 0.9496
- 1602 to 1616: 1.421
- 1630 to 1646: 2.205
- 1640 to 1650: 2.236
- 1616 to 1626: 1.871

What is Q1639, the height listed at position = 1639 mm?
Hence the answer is 2.068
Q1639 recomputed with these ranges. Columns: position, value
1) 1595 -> 0.7577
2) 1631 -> 1.932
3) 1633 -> 1.924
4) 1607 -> 1.039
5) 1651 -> 2.365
